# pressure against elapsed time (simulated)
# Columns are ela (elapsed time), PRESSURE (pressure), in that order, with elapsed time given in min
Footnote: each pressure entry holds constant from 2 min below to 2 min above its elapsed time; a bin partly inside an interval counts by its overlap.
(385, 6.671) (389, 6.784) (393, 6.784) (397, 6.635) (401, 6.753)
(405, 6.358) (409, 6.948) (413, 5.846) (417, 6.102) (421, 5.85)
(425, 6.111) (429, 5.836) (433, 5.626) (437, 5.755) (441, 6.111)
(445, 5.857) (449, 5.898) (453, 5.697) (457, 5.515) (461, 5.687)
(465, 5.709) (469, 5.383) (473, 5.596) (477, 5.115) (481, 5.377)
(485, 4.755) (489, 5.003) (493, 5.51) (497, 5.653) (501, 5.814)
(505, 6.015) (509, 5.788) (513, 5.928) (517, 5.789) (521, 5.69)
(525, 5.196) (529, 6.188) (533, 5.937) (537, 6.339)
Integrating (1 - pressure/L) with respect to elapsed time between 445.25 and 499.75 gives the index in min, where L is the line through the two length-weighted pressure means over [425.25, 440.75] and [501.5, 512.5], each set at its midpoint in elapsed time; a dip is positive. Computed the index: 3.6 min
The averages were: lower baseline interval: 5.82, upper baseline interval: 5.89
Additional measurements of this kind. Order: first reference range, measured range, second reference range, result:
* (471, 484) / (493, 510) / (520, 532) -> -0.8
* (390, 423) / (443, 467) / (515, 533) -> 1.6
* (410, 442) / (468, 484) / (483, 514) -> 1.0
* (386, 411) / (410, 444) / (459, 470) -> 1.6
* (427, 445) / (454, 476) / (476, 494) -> -0.6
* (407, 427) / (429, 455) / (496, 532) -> 1.1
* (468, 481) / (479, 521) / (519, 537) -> 0.1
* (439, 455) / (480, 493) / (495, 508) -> 1.7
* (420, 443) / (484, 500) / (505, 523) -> 1.5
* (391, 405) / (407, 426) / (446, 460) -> 0.5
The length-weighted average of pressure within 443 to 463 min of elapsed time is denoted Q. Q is 5.73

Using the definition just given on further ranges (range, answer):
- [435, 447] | 5.91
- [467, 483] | 5.37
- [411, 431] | 5.95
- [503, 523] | 5.84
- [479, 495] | 5.16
